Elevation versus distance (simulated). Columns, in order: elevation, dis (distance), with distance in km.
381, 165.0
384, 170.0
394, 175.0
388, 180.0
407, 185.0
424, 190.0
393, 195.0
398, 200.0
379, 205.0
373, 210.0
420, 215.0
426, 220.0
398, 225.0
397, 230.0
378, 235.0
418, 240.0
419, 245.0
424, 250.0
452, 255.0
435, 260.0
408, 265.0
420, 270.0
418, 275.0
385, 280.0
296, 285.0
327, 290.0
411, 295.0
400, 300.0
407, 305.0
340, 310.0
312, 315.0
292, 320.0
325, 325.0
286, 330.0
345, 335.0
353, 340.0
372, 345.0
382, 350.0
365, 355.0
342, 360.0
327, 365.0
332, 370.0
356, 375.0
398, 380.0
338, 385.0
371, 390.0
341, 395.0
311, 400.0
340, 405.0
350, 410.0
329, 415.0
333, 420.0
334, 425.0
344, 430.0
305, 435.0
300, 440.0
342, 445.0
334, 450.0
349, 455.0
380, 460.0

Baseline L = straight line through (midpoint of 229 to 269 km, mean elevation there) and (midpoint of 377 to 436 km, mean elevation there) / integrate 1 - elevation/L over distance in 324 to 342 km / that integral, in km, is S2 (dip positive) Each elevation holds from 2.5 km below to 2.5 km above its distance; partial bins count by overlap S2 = 2.4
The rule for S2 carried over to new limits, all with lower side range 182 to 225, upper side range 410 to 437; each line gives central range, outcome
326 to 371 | 1.4 km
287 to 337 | 3.2 km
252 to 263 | -1.6 km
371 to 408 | -0.8 km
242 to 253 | -1.0 km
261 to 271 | -0.9 km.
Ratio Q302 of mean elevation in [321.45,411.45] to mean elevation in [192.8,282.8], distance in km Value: 0.8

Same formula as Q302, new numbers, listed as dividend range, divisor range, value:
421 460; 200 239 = 0.84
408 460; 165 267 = 0.82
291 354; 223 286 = 0.87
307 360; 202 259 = 0.83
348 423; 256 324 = 0.93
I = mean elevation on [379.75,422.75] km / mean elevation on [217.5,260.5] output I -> 0.8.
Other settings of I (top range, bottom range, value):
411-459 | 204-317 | 0.84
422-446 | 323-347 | 0.97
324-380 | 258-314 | 0.90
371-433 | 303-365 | 1.01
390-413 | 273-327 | 0.95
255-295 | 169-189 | 0.98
